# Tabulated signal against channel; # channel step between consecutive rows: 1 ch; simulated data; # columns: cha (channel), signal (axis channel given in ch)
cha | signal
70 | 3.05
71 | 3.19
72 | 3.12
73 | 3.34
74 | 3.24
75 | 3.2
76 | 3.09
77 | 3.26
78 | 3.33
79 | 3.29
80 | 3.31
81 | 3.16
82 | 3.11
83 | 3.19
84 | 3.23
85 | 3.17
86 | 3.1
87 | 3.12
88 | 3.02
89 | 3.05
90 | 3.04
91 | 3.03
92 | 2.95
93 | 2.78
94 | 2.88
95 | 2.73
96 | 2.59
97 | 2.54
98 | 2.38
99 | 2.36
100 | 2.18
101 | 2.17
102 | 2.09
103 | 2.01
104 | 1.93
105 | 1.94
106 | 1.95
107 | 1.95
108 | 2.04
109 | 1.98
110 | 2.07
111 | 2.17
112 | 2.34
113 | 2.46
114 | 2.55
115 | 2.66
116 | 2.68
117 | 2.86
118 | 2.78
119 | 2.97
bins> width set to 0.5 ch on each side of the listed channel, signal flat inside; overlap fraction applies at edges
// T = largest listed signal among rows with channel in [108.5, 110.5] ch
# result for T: 2.07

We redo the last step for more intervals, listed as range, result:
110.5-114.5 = 2.55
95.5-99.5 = 2.59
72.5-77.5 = 3.34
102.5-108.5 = 2.04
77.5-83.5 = 3.33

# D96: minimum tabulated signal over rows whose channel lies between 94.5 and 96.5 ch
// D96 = 2.59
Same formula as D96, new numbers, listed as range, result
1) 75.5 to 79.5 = 3.09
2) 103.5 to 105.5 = 1.93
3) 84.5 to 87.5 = 3.1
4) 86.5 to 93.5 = 2.78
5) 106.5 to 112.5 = 1.95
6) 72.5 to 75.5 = 3.2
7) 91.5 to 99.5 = 2.36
